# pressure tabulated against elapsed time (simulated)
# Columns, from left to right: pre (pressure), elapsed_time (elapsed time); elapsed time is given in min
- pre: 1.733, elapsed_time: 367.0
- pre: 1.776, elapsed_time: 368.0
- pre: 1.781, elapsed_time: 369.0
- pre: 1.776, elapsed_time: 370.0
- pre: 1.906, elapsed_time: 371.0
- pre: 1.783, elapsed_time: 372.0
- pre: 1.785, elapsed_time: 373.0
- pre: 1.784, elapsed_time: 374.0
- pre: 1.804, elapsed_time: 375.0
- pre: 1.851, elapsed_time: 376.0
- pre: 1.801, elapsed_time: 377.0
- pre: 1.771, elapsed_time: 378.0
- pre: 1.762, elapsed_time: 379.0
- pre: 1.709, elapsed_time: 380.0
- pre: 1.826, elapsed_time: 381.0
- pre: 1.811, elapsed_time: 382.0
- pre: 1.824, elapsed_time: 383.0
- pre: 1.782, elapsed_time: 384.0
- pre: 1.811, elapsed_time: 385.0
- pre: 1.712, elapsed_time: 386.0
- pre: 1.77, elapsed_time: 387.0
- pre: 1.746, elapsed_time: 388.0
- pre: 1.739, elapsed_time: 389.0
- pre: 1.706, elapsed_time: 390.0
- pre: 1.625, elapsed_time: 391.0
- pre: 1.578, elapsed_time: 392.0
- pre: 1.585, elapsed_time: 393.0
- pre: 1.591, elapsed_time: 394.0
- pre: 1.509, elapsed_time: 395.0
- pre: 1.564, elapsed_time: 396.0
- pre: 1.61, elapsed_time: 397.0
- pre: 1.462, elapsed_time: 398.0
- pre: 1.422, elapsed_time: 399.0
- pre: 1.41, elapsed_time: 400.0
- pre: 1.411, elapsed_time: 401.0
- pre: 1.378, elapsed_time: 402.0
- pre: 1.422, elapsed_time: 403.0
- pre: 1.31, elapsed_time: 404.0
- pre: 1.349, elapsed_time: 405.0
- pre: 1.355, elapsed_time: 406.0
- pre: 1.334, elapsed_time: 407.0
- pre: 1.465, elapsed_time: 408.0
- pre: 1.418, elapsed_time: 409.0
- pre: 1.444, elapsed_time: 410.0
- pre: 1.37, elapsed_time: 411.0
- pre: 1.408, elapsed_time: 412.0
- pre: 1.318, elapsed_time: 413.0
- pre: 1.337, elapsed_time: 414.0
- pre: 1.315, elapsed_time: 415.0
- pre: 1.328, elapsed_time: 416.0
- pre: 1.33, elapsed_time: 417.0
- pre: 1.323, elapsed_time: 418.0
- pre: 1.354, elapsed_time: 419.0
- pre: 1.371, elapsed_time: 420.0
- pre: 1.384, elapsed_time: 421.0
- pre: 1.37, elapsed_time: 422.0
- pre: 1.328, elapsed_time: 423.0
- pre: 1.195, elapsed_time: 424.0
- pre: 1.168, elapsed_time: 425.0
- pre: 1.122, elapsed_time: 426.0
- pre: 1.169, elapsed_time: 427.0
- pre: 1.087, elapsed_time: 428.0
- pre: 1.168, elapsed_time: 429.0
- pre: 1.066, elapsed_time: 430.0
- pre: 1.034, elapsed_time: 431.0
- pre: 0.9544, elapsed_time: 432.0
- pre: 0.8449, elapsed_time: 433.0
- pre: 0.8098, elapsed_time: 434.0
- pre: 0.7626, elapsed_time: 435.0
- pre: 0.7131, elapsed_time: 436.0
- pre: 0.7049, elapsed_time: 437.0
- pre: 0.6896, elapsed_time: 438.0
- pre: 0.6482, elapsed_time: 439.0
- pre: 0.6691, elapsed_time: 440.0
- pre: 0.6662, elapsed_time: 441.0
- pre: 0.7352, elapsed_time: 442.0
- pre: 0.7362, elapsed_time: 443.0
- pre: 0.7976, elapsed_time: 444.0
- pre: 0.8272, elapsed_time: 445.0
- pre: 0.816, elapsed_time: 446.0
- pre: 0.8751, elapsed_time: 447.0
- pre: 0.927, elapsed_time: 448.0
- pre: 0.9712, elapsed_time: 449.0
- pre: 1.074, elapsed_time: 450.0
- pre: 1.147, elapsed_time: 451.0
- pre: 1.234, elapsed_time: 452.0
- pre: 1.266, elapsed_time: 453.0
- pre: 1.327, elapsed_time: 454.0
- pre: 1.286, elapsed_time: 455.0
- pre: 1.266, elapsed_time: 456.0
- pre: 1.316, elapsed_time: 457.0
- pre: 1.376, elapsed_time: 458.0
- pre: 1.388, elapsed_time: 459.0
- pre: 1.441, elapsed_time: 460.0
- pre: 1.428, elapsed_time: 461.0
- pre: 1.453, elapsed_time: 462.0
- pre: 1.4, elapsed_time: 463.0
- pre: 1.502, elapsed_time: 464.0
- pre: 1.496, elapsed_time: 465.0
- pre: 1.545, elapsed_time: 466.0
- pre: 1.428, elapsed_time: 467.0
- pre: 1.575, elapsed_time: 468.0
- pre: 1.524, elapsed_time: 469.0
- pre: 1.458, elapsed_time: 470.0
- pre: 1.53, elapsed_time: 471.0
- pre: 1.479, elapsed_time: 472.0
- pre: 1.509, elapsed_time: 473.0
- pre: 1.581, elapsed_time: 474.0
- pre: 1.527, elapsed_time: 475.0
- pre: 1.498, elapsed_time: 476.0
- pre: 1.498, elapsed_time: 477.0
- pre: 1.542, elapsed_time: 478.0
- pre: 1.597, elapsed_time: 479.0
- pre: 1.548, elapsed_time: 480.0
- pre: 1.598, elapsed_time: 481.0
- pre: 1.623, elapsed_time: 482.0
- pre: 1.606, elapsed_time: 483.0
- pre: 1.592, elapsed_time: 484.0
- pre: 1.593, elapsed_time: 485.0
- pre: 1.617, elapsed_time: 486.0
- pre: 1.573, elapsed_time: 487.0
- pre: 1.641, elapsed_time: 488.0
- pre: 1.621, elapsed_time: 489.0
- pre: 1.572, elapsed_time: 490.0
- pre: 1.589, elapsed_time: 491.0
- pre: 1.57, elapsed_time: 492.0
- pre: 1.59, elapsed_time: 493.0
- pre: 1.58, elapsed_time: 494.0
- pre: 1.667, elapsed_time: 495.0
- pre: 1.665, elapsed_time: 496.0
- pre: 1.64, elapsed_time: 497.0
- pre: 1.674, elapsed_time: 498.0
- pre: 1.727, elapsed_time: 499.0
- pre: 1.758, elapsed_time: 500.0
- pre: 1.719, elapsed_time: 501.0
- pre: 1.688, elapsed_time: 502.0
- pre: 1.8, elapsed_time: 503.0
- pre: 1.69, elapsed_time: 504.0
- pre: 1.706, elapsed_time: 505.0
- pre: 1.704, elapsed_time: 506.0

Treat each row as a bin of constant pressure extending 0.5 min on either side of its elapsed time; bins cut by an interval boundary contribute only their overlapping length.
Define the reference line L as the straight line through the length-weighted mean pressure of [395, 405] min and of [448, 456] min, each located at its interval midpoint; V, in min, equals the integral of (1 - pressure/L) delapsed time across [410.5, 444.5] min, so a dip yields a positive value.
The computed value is 6.3 min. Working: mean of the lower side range 1.44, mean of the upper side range 1.18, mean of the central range 1.07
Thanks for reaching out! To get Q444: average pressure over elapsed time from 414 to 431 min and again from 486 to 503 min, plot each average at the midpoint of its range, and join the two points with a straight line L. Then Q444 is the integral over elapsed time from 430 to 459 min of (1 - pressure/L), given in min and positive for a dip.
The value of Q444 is 8.9 min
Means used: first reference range 1.25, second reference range 1.65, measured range 0.955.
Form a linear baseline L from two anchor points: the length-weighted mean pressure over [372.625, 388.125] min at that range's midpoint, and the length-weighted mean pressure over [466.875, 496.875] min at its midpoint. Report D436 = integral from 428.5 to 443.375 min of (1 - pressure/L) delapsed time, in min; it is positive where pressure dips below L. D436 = 7.6 min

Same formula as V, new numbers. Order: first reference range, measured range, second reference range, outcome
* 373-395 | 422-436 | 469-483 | 5.02 min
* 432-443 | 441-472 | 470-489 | -3.09 min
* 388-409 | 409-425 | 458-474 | 1.60 min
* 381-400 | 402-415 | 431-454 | 0.07 min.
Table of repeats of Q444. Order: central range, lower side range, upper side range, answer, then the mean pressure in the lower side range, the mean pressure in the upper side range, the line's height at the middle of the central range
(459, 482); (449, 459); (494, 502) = -1.6 min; 1.25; 1.69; 1.41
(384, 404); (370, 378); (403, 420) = -0.1 min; 1.81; 1.36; 1.57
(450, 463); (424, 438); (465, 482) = -0.1 min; 0.968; 1.53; 1.3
